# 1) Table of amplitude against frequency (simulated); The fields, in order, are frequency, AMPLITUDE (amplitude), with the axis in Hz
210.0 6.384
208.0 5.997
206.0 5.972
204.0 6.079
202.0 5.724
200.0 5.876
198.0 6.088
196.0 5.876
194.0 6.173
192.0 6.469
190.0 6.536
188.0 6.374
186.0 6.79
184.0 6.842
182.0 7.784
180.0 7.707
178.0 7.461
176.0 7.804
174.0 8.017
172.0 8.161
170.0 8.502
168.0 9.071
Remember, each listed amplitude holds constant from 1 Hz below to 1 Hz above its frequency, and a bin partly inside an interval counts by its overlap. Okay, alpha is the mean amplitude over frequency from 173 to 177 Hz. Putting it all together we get 7.91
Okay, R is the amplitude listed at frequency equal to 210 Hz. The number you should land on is 6.384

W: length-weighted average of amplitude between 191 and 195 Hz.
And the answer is 6.32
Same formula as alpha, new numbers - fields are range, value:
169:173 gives 8.33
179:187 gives 7.28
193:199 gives 6.05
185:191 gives 6.57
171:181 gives 7.83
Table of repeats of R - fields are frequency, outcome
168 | 9.071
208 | 5.997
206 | 5.972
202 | 5.724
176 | 7.804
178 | 7.461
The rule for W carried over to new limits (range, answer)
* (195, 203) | 5.89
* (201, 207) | 5.93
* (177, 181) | 7.58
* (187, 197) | 6.29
